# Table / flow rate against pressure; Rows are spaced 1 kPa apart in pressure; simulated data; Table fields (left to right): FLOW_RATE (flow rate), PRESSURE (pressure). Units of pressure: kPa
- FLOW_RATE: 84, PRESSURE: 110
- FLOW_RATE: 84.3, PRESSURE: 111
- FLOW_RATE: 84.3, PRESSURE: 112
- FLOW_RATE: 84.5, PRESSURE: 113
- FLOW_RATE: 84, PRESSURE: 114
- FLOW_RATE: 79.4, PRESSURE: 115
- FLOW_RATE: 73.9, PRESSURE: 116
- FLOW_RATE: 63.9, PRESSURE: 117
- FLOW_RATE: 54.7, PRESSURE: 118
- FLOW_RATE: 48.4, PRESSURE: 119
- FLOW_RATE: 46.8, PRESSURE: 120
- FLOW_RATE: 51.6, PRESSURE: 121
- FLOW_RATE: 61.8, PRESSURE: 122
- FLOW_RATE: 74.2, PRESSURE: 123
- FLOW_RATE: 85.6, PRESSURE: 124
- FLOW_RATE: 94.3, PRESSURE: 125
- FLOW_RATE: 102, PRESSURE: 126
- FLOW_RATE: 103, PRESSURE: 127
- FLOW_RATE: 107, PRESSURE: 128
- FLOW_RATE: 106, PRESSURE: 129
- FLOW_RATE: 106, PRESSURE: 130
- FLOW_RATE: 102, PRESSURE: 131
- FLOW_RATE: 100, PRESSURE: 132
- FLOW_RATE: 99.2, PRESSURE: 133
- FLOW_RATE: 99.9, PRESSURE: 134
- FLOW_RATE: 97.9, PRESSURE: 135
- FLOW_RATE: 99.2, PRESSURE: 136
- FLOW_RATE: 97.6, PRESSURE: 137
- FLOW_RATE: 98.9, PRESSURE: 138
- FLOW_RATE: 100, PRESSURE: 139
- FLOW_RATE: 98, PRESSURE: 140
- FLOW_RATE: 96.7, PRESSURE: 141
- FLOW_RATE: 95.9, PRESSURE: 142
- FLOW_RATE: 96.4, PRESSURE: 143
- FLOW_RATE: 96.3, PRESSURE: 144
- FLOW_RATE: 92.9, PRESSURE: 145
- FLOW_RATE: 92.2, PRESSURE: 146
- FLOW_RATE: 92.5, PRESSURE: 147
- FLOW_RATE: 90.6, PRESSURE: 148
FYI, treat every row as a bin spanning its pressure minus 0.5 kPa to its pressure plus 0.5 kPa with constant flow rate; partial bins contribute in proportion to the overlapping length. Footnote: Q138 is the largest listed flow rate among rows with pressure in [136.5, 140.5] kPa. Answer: 100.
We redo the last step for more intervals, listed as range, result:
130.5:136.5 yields 102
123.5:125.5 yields 94.3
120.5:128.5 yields 107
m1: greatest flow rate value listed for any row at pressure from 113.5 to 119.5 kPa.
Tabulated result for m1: 84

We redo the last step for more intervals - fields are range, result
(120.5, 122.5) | 61.8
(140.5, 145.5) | 96.7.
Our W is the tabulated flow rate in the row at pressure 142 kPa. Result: 95.9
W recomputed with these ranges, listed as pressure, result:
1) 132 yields 100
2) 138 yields 98.9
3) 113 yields 84.5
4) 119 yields 48.4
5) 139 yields 100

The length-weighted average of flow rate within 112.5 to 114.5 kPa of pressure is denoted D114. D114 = 84.2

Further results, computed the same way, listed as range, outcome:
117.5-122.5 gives 52.7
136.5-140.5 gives 98.6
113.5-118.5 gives 71.2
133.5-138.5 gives 98.7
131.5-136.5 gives 99.2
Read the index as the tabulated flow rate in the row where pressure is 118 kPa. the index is 54.7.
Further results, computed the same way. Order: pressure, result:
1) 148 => 90.6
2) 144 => 96.3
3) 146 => 92.2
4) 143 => 96.4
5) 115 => 79.4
